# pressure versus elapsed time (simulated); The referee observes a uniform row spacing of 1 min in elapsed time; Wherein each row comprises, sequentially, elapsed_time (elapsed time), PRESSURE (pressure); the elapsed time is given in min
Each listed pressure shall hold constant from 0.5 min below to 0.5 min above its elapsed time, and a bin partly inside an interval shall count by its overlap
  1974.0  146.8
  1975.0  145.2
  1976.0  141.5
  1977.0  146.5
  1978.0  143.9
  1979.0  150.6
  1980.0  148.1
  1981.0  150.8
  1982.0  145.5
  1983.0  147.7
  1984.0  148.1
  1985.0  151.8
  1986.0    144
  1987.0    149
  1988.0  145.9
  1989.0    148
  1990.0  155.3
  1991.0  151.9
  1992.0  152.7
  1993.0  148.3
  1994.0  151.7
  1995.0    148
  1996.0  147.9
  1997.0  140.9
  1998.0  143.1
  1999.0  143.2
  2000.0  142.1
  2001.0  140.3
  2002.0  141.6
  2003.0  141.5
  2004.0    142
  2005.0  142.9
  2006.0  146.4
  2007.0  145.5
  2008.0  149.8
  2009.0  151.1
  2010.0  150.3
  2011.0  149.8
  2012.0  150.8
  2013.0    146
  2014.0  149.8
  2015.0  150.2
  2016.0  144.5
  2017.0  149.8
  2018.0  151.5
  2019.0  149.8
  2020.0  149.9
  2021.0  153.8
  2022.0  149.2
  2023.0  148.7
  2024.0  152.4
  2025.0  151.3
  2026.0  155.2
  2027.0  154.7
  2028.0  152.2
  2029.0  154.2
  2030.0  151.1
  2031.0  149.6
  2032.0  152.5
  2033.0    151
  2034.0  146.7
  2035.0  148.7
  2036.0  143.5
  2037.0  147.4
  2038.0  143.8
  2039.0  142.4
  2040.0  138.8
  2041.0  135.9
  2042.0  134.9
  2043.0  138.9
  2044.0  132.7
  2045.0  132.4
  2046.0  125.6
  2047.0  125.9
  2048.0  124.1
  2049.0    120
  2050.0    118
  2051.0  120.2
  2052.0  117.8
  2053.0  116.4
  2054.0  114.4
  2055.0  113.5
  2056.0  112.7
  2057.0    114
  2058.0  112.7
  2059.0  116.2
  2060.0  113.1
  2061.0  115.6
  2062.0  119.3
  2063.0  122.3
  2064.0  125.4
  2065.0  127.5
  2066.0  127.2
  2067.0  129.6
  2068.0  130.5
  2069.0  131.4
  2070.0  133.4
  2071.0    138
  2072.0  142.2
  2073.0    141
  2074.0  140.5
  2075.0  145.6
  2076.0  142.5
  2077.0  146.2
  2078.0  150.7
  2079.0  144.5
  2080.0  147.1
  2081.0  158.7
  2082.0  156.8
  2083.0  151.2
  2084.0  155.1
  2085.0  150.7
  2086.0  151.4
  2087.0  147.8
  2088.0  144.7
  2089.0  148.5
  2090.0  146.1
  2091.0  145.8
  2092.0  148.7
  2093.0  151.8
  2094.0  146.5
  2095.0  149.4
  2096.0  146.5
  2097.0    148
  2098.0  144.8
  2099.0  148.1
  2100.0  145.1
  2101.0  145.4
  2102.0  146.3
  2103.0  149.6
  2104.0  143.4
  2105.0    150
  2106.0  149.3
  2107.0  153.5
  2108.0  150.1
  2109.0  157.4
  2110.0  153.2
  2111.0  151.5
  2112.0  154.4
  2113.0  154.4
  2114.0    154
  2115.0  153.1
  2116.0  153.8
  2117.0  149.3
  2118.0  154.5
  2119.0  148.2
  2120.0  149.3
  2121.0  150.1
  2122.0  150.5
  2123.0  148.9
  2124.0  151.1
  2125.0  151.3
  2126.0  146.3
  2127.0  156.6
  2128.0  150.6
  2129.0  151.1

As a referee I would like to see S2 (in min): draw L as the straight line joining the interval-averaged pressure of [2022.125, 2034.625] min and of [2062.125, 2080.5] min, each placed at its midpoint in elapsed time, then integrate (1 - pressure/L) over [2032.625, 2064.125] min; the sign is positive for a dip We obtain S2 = 3.75 min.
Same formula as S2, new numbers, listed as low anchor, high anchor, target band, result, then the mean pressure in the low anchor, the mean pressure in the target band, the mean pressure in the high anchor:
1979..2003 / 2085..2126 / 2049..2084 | 4.26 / 147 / 131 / 150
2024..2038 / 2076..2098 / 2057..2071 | 2.44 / 150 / 124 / 149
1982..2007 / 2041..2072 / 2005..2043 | -3.53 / 146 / 148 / 124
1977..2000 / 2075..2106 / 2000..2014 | 0.18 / 148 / 146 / 148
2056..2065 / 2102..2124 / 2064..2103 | -3.60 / 118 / 144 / 151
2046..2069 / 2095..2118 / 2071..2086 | -1.66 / 120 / 148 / 150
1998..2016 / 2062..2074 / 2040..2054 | 1.04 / 146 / 126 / 132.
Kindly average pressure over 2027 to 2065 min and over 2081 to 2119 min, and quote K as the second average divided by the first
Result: 1.14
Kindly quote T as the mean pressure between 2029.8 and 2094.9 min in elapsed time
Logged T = 136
